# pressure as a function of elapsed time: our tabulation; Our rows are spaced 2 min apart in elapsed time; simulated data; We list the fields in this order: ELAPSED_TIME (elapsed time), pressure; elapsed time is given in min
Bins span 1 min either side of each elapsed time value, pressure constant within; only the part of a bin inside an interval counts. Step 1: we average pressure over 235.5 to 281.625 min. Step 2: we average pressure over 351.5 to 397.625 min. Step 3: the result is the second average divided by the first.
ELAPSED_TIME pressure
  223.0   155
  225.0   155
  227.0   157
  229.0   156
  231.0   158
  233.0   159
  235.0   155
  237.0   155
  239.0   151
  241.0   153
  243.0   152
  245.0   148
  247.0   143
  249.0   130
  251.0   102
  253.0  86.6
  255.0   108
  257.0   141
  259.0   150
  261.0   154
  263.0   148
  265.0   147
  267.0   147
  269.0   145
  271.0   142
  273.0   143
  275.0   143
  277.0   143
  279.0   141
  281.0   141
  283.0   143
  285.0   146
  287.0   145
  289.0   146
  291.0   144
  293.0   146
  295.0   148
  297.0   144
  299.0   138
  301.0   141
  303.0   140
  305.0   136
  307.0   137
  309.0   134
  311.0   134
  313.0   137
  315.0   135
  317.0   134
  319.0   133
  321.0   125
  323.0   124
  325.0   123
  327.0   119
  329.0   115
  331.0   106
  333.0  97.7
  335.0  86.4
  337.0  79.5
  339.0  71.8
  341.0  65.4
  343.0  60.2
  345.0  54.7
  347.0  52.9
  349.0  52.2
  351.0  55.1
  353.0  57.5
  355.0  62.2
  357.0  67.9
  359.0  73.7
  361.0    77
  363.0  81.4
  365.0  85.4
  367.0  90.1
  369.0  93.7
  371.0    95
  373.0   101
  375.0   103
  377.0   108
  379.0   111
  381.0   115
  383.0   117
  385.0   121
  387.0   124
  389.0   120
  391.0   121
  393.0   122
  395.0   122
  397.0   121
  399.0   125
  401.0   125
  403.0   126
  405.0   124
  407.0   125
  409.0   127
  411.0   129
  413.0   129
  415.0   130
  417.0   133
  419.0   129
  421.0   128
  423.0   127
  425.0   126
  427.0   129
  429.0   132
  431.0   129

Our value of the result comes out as 0.71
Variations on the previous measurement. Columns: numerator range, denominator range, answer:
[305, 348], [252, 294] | 0.76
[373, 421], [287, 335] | 0.93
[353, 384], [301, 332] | 0.70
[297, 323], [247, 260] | 1.11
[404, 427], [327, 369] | 1.68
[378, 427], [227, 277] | 0.87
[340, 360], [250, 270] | 0.45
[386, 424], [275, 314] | 0.89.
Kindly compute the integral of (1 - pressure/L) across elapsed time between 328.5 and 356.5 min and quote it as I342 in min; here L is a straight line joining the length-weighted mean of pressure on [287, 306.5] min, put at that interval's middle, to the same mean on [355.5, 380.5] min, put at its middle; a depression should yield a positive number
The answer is 9.8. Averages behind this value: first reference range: 143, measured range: 71.8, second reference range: 90.5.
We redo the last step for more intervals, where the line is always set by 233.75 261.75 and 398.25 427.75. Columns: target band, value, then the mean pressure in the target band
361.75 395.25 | 5.8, 107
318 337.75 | 3.2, 111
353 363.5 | 4.8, 70.6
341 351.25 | 5.9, 56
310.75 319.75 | -0.1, 135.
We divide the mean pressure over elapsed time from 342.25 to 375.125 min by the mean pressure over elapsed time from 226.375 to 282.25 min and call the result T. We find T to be 0.5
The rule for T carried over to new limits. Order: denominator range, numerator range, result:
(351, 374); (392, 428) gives 1.59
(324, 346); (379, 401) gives 1.35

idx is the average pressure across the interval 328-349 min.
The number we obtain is 77.7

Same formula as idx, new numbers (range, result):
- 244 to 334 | 135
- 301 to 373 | 97.6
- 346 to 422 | 105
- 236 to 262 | 136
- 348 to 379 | 81.2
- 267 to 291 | 144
